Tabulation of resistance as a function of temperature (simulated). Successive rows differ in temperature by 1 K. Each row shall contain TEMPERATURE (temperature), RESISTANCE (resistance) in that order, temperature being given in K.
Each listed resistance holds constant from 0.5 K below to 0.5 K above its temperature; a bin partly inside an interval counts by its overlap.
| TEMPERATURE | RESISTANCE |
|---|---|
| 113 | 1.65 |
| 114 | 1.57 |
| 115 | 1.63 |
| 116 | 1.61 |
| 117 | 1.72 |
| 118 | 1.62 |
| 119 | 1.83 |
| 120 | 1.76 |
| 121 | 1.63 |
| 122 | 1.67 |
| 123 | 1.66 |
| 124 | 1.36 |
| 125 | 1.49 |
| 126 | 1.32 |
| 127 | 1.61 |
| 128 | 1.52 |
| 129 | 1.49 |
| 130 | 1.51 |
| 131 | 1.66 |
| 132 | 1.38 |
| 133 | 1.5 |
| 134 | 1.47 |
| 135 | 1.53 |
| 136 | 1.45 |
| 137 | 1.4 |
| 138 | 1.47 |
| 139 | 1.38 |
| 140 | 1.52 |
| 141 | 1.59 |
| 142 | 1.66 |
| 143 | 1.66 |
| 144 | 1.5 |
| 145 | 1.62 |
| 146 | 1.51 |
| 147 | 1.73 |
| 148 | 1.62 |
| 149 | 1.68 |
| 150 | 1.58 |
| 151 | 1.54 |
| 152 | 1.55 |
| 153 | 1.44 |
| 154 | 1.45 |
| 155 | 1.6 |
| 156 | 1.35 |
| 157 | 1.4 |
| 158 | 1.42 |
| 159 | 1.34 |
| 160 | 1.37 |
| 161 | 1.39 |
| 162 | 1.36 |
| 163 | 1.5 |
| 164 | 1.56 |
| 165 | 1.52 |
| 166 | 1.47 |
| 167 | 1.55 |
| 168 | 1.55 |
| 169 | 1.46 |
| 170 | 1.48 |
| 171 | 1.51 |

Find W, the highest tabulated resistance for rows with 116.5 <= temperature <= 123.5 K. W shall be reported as 1.83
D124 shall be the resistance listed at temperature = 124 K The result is 1.36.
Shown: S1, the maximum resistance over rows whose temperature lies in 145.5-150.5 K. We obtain 1.73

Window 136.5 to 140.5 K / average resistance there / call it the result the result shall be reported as 1.44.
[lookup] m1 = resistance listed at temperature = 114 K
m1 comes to 1.57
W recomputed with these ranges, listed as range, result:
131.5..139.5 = 1.53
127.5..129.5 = 1.52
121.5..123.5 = 1.67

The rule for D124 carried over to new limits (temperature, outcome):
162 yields 1.36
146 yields 1.51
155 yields 1.6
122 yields 1.67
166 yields 1.47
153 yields 1.44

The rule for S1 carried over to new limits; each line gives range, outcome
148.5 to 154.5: 1.68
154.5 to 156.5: 1.6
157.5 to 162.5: 1.42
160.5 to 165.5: 1.56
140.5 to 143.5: 1.66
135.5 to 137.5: 1.45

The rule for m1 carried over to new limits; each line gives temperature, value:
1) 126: 1.32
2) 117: 1.72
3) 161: 1.39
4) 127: 1.61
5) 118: 1.62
